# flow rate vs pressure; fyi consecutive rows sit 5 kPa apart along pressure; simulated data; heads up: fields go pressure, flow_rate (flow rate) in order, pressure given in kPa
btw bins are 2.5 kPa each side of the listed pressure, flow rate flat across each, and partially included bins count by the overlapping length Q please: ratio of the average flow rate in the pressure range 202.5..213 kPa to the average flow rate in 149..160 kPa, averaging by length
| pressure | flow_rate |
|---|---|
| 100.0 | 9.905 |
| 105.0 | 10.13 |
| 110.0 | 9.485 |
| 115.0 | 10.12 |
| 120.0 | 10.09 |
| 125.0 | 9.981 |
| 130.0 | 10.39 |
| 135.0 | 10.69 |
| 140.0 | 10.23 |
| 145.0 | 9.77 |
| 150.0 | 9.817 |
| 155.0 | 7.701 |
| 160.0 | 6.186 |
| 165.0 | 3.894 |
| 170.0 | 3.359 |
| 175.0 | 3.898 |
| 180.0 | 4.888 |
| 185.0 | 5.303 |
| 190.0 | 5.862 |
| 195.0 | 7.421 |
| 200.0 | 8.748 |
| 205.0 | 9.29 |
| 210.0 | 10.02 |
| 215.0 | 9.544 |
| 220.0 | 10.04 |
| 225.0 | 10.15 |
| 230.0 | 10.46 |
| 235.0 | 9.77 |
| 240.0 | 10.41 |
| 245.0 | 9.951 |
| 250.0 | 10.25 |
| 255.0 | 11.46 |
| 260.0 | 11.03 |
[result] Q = 1.2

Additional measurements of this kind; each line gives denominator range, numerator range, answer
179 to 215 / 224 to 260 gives 1.37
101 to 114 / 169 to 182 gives 0.42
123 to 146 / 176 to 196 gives 0.55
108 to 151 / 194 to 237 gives 0.95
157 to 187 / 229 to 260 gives 2.25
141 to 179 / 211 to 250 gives 1.55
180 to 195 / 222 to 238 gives 1.76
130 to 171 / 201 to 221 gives 1.20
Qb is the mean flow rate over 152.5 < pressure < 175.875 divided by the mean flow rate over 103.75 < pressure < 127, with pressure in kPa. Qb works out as 0.5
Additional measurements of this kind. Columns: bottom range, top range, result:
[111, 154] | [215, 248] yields 1.01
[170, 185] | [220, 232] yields 2.34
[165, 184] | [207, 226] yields 2.40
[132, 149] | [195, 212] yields 0.89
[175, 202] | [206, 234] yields 1.62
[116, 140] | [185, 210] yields 0.76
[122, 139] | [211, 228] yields 0.96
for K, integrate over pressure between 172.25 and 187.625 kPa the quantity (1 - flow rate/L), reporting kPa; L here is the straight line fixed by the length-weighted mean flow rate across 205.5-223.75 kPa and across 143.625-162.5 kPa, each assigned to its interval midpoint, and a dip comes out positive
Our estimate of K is 7.35 kPa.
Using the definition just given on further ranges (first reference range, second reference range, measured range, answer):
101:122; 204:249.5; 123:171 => 7.8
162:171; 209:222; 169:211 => 2.2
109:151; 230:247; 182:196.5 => 5.8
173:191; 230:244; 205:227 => -4.7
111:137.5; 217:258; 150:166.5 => 5.8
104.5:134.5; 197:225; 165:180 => 9.0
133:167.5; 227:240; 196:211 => 0.6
